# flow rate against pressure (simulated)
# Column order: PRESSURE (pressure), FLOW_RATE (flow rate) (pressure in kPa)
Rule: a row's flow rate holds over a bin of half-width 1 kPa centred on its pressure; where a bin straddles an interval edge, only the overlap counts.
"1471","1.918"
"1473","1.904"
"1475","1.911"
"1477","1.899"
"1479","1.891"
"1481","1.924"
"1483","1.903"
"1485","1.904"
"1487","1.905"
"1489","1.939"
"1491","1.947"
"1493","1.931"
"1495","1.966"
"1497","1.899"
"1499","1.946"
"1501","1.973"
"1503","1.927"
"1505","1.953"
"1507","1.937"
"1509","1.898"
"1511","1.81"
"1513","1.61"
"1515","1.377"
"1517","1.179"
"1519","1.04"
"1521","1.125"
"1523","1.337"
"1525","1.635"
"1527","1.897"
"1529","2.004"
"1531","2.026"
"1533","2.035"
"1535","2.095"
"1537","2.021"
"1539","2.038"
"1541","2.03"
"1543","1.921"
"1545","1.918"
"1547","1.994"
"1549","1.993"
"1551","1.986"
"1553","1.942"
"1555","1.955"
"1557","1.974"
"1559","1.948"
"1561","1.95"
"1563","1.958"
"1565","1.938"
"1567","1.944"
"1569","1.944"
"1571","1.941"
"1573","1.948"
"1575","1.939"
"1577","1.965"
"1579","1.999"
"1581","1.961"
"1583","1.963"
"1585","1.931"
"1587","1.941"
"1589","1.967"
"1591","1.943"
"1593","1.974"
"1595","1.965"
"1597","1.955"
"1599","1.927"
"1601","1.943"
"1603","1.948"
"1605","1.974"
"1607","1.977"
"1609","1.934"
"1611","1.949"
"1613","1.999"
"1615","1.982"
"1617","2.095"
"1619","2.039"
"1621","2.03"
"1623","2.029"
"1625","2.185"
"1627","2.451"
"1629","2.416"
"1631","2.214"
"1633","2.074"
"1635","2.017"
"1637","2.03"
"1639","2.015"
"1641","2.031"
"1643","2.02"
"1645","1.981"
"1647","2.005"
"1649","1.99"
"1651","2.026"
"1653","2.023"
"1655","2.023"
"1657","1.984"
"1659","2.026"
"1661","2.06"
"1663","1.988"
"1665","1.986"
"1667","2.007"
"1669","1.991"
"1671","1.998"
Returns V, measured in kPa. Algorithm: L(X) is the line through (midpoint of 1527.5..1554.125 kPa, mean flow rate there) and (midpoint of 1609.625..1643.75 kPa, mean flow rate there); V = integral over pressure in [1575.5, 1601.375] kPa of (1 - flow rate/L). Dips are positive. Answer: 1.2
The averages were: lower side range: 2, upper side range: 2.09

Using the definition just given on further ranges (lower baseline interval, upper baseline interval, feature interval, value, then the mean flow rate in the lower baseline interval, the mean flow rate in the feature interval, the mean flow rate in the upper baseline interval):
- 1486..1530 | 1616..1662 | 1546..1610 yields -1.3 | 1.74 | 1.96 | 2.08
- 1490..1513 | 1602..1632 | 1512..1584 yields 4.9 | 1.91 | 1.85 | 2.08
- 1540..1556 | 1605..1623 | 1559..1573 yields 0.2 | 1.97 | 1.95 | 2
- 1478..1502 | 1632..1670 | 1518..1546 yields 2.2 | 1.93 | 1.79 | 2.01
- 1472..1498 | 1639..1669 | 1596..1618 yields 0.1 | 1.92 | 1.97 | 2.01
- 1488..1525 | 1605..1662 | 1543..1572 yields -1.7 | 1.71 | 1.95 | 2.06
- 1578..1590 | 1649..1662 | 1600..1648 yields -1.5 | 1.96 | 2.06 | 2.02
